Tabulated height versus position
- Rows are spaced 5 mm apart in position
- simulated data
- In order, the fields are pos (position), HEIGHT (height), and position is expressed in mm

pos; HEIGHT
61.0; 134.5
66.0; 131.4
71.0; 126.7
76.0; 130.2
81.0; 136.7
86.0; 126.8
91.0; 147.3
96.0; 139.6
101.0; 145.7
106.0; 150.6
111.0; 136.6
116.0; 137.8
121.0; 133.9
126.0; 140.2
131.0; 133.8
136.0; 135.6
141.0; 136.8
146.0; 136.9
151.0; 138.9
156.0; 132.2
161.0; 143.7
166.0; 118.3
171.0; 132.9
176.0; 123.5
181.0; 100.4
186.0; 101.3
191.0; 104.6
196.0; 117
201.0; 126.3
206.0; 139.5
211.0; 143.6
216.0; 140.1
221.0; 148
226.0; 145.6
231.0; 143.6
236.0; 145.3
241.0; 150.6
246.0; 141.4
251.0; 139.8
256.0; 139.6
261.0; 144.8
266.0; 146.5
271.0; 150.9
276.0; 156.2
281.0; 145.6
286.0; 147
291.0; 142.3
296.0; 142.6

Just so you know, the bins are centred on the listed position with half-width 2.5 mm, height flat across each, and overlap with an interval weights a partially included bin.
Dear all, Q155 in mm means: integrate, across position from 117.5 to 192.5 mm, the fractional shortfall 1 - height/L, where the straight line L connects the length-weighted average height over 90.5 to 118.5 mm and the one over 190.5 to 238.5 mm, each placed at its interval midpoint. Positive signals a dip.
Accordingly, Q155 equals 6.42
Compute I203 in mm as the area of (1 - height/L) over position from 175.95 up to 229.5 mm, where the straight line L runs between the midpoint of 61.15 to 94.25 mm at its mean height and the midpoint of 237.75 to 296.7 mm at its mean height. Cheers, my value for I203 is 5.61 mm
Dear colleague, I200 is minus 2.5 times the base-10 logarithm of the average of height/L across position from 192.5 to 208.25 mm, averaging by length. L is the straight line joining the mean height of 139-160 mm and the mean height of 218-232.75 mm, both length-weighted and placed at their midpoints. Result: 0.14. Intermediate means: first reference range 137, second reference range 146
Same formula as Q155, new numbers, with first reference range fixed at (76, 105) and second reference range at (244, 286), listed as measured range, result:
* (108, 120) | 0.2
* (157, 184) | 3.5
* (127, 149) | 0.7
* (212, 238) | 0.0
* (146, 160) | 0.5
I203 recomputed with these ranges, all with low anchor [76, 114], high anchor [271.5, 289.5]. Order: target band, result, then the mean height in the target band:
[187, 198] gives 2.70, 109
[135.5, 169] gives 1.91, 135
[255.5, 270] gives 0.34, 145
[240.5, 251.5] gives 0.30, 143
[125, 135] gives 0.37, 136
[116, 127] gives 0.34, 137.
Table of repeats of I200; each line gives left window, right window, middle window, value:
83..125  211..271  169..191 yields 0.25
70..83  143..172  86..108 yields -0.09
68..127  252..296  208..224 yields 0.00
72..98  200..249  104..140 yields -0.01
